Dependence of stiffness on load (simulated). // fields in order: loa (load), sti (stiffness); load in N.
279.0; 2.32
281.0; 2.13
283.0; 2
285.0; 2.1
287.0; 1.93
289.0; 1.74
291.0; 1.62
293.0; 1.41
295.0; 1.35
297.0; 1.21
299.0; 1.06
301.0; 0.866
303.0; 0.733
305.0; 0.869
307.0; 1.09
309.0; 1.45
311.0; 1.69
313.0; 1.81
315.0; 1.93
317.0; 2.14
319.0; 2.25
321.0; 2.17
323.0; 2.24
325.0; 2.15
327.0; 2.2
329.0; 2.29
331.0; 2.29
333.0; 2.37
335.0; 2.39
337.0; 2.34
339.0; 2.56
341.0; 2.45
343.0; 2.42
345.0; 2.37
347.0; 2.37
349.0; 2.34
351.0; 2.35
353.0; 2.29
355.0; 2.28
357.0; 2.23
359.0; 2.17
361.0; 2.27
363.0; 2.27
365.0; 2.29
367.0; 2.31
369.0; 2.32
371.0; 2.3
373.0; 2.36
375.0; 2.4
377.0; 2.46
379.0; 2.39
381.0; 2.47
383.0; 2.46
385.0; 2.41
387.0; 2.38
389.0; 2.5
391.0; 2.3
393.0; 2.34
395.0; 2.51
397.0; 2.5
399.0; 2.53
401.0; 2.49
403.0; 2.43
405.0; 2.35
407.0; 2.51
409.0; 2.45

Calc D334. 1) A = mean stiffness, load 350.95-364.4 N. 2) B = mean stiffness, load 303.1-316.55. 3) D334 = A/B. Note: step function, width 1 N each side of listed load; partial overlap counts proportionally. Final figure 1.56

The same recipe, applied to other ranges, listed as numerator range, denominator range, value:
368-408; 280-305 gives 1.63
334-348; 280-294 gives 1.31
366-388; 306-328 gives 1.24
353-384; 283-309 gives 1.71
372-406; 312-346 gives 1.08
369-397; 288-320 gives 1.66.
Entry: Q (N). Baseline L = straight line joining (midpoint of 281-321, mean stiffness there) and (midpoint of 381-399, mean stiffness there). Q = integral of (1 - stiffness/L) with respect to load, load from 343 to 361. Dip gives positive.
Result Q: -2.1 N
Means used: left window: 1.57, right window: 2.43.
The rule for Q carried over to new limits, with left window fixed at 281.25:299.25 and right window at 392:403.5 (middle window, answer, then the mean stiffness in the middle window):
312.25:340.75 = -4.54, 2.23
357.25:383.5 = -0.92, 2.34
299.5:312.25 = 4.64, 1.13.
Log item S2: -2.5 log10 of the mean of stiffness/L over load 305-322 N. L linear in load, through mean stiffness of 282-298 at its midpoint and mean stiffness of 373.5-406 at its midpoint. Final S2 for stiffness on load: 0.058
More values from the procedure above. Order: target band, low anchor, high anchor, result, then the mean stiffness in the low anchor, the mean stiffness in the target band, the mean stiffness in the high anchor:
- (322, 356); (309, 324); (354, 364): -0.102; 1.99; 2.34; 2.24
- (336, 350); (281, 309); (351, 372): -0.183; 1.41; 2.41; 2.28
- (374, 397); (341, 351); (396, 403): 0.019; 2.38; 2.42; 2.5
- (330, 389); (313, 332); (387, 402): -0.023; 2.16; 2.36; 2.45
